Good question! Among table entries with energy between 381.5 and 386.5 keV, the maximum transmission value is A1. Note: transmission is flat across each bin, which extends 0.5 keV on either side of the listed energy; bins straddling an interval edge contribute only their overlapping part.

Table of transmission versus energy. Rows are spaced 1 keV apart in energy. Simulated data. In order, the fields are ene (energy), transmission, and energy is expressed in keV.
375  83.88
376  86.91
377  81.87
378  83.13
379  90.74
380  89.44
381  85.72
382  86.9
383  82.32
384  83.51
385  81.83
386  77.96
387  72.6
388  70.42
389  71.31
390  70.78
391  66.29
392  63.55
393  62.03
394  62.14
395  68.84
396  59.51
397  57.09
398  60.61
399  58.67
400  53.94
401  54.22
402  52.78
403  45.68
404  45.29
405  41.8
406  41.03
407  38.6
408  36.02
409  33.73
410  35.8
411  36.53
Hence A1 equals 86.9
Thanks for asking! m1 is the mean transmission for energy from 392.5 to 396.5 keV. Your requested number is 63.1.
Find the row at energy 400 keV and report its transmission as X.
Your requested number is 53.94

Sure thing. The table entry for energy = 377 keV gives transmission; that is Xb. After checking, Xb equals 81.87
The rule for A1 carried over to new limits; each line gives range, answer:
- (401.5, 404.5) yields 52.78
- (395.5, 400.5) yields 60.61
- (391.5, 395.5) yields 68.84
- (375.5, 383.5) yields 90.74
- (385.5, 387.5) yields 77.96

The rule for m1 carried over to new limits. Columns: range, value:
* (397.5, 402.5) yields 56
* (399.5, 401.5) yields 54.1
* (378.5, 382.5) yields 88.2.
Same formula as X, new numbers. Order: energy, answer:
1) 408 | 36.02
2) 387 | 72.6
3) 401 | 54.22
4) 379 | 90.74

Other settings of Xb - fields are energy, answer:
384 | 83.51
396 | 59.51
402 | 52.78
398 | 60.61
